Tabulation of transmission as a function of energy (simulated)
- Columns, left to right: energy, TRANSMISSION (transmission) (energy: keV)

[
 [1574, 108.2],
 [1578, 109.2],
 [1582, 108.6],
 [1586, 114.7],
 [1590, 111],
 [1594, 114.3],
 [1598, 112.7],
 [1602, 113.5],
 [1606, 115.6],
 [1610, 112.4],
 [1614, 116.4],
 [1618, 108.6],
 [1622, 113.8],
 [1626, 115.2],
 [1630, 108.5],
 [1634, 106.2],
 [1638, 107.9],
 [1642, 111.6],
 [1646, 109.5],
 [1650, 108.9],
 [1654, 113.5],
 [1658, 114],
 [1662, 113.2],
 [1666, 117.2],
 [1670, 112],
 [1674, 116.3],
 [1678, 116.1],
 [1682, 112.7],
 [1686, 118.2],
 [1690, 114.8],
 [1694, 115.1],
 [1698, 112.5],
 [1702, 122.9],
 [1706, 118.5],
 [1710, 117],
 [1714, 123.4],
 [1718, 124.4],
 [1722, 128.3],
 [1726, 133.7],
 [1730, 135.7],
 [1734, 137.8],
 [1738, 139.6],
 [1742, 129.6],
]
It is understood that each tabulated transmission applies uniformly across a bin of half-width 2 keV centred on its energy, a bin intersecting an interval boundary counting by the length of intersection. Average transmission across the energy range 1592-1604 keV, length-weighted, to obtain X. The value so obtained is 114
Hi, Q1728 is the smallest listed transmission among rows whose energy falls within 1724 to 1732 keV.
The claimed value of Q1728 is 133.7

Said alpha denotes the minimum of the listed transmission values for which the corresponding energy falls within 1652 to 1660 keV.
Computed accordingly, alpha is 113.5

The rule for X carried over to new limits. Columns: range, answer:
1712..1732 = 129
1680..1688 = 115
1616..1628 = 113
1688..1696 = 115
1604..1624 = 113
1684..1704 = 117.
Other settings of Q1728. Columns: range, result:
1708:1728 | 117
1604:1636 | 106.2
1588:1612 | 111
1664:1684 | 112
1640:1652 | 108.9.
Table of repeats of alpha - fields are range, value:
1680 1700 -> 112.5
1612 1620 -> 108.6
